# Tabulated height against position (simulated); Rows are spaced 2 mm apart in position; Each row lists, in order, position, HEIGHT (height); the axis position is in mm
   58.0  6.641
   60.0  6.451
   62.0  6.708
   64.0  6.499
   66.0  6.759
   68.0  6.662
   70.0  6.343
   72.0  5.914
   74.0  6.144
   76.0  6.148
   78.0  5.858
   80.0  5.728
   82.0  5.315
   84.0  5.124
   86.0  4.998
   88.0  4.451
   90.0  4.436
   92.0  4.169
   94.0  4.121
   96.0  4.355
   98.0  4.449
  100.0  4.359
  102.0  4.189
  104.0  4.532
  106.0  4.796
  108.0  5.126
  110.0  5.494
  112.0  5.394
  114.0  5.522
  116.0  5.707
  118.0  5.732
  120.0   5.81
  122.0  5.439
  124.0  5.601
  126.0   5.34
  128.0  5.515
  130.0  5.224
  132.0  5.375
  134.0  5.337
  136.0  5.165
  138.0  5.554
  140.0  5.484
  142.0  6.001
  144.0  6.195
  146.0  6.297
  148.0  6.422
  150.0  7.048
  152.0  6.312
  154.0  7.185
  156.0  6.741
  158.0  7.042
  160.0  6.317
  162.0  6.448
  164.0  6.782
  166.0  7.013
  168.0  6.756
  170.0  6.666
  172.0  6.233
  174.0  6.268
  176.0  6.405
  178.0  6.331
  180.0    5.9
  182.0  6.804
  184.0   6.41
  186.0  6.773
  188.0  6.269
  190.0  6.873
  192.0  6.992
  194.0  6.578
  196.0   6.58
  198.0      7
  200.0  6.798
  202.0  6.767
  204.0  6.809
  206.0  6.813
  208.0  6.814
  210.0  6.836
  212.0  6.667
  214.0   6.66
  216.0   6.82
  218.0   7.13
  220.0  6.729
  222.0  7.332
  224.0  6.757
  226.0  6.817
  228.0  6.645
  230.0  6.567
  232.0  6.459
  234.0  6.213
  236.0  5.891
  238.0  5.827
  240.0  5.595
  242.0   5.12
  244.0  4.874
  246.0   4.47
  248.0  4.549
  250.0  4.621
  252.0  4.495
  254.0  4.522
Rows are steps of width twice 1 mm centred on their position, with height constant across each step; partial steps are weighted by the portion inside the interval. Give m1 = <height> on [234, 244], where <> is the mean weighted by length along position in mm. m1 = 5.6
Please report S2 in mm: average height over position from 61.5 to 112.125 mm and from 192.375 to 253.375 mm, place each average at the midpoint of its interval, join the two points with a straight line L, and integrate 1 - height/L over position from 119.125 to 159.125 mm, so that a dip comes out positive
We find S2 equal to -2.1 mm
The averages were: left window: 5.3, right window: 6.24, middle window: 5.96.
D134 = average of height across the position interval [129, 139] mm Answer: 5.33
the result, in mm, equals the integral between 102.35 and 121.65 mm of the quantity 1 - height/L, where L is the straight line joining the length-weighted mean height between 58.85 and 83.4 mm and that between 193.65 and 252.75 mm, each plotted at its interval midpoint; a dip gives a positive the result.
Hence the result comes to 2.8 mm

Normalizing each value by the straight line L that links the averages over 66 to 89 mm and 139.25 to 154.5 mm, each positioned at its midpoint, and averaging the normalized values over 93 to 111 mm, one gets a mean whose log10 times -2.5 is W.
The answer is 0.28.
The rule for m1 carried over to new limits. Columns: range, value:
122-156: 5.89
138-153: 6.2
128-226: 6.49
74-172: 5.62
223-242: 6.25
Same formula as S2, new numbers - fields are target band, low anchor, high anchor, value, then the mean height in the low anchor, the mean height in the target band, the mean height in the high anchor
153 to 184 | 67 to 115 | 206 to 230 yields -2.1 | 5.15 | 6.59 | 6.82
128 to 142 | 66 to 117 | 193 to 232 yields 0.9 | 5.2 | 5.41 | 6.79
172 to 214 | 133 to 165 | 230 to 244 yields -4.0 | 6.27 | 6.63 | 5.83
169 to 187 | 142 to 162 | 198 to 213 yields 0.7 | 6.58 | 6.42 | 6.8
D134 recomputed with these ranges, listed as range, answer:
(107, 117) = 5.45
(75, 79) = 6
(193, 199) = 6.72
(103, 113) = 5.07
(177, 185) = 6.36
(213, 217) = 6.74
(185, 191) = 6.64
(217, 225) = 6.99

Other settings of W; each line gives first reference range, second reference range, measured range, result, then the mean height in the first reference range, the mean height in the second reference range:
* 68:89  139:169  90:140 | 0.19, 5.65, 6.54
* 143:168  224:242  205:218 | -0.08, 6.65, 6.22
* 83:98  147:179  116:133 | 0.00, 4.52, 6.62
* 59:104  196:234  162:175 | -0.05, 5.4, 6.78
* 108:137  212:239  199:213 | -0.07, 5.46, 6.61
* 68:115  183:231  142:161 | -0.11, 5.12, 6.77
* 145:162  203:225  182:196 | 0.02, 6.66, 6.85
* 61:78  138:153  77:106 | 0.32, 6.37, 6.2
